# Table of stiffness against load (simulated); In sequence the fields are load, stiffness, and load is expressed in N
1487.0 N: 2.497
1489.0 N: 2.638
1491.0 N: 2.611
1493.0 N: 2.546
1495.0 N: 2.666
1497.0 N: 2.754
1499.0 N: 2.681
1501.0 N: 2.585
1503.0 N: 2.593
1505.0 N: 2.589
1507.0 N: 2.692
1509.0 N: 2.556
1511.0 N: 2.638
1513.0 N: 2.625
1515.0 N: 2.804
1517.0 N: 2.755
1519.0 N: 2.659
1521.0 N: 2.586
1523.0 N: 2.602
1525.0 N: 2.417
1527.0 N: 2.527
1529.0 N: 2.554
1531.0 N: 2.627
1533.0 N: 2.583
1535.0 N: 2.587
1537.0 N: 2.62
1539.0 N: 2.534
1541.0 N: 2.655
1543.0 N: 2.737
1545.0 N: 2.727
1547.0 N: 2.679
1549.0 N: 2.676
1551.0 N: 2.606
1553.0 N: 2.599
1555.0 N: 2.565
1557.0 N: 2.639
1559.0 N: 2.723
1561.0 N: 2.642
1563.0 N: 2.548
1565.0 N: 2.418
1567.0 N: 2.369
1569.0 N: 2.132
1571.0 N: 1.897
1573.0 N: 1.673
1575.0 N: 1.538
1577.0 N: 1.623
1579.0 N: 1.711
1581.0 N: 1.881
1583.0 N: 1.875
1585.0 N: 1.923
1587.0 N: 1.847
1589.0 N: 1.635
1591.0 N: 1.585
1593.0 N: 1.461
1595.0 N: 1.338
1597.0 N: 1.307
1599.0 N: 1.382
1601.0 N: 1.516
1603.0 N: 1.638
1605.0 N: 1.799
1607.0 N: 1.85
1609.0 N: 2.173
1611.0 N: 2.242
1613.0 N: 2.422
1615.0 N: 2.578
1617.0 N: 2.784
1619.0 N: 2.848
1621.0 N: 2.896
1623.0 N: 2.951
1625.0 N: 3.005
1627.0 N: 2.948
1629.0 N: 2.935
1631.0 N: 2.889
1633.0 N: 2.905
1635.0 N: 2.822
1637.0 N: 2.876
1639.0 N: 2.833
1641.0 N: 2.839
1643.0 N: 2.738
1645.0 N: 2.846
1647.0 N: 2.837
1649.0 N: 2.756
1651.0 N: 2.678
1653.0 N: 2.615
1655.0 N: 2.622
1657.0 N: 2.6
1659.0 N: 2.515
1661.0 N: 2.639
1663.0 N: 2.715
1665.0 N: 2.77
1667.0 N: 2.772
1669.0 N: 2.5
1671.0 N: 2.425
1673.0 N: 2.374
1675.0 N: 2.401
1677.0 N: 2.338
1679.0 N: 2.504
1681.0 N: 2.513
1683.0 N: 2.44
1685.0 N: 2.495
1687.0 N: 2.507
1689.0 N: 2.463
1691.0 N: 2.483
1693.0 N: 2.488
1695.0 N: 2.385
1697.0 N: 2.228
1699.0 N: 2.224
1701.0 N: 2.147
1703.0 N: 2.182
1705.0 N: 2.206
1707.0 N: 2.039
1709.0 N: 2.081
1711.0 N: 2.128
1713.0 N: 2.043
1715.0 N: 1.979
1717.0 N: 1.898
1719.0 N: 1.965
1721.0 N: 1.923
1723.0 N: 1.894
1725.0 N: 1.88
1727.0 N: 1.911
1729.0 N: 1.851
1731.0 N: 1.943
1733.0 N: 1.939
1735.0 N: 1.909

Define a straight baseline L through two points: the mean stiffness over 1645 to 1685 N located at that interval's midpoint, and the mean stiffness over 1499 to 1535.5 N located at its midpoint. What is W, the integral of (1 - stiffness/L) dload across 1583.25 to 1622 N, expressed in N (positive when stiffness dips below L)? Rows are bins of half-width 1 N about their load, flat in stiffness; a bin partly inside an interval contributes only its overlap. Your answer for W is 9.5 N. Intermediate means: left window 2.61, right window 2.58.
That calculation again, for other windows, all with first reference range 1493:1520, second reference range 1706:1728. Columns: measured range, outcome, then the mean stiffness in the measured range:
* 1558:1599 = 9.07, 1.89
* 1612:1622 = -1.77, 2.71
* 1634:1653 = -4.97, 2.79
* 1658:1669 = -2.64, 2.67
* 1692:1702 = -1.24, 2.29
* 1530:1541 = -0.14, 2.6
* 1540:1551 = -0.68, 2.69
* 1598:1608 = 3.02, 1.64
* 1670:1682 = -1.80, 2.43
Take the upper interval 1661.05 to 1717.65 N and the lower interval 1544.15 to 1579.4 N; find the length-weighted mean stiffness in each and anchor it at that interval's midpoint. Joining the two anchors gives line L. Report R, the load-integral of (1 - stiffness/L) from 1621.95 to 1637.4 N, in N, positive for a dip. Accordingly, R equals -3.79 N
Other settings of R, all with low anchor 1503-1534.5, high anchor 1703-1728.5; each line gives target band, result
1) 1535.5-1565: -1.36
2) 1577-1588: 2.68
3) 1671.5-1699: -4.33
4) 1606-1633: -4.33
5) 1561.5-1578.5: 2.93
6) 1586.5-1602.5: 5.89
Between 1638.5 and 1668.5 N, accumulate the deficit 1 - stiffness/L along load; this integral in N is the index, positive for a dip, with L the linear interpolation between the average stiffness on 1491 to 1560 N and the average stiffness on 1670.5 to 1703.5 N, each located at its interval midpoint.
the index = -3.4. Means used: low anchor 2.63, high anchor 2.39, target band 2.71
